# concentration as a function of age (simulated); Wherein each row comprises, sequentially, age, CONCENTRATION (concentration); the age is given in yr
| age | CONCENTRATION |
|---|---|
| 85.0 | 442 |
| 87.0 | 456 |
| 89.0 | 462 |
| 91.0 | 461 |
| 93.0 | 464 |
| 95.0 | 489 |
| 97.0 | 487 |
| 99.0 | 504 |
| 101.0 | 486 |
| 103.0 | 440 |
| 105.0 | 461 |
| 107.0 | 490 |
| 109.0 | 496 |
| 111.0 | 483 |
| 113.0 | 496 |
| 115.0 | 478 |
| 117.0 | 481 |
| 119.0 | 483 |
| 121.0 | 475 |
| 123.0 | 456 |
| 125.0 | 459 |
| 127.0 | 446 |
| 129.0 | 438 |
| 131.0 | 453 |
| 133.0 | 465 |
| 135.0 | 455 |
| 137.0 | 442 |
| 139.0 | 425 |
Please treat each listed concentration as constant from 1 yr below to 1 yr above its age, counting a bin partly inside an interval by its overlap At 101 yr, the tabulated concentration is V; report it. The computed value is 486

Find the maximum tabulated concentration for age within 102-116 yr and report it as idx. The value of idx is 496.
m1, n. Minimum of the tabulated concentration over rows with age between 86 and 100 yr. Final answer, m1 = 456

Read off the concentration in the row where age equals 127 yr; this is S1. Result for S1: 446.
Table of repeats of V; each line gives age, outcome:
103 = 440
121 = 475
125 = 459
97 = 487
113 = 496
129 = 438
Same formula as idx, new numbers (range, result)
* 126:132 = 453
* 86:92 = 462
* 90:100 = 504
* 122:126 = 459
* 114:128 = 483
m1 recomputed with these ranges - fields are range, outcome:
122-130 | 438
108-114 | 483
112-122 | 475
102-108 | 440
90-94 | 461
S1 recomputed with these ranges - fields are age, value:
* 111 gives 483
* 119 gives 483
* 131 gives 453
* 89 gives 462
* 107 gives 490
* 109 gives 496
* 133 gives 465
